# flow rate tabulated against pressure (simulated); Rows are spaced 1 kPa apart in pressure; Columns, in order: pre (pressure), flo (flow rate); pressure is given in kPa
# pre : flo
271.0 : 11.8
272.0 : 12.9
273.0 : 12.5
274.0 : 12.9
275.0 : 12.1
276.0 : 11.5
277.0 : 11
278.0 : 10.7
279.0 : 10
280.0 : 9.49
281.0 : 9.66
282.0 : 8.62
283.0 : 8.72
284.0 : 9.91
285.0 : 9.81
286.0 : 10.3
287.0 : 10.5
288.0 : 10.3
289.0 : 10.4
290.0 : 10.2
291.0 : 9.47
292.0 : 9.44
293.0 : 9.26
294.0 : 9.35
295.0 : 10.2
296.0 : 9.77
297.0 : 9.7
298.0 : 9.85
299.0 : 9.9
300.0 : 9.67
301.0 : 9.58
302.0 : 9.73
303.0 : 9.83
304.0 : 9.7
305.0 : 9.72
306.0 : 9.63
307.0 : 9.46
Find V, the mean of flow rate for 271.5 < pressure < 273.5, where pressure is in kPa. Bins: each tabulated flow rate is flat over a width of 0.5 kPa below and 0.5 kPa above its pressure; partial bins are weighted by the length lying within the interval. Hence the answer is 12.7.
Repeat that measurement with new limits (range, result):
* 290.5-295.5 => 9.54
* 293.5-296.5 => 9.77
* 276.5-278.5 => 10.8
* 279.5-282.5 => 9.26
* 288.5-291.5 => 10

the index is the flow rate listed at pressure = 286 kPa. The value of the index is 10.3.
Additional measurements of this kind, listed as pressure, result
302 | 9.73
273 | 12.5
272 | 12.9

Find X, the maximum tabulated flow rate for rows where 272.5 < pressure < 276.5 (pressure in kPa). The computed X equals 12.9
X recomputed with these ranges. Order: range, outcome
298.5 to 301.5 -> 9.9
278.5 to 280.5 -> 10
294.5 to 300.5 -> 10.2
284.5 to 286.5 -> 10.3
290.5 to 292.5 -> 9.47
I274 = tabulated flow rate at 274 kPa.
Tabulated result 12.9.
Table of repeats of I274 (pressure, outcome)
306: 9.63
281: 9.66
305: 9.72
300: 9.67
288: 10.3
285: 9.81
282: 8.62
